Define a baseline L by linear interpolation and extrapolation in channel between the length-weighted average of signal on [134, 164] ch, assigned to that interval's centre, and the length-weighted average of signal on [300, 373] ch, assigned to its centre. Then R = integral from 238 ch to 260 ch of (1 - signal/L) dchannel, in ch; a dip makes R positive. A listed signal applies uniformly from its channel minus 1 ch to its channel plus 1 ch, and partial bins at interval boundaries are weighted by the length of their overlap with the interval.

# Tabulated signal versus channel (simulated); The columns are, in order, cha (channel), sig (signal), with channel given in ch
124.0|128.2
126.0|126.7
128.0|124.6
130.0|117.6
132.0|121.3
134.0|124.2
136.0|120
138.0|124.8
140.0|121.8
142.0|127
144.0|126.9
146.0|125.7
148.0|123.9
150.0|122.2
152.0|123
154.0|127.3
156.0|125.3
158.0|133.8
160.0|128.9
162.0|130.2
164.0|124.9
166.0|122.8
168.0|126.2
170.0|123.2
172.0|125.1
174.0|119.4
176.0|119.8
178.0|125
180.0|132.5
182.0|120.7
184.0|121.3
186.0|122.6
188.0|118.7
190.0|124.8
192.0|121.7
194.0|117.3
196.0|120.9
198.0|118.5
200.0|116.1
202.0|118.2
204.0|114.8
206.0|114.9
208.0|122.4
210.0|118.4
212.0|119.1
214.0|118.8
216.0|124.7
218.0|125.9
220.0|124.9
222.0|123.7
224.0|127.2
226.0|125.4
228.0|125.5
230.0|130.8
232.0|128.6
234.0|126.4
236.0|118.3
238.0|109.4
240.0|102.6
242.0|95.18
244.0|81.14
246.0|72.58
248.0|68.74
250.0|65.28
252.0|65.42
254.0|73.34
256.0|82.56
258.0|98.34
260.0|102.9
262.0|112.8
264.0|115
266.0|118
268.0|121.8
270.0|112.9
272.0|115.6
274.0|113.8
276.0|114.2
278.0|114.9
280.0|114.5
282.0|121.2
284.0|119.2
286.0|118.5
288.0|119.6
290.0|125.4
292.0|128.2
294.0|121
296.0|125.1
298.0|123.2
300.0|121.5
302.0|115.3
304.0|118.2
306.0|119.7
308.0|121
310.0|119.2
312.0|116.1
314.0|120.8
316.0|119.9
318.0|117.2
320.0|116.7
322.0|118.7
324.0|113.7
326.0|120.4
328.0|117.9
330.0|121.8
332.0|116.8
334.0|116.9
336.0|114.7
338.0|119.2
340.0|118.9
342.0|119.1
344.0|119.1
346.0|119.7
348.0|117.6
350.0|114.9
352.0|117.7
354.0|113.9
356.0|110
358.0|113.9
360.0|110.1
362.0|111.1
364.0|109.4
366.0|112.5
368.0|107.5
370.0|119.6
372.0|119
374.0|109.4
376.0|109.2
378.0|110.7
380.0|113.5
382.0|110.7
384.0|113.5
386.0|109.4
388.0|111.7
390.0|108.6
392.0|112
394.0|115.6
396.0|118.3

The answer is 6.9 ch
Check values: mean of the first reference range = 126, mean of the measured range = 82.8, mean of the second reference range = 117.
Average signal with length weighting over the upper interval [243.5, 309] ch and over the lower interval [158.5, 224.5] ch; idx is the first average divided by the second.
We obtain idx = 0.88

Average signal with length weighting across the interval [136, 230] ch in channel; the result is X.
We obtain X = 123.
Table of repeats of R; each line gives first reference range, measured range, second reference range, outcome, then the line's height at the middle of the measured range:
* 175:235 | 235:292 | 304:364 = 7.64 ch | 120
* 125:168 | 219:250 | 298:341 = 3.17 ch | 122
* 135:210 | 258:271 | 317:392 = 0.67 ch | 119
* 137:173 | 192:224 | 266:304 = 0.74 ch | 123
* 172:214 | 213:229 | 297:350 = -0.60 ch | 120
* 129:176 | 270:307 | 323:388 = -0.41 ch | 118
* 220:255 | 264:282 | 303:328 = -0.98 ch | 110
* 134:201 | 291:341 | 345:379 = -1.52 ch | 116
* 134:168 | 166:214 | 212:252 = -1.31 ch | 118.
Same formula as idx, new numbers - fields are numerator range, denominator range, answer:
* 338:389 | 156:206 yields 0.93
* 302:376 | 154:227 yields 0.95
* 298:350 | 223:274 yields 1.14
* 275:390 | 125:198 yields 0.94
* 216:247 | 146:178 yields 0.92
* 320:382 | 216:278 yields 1.08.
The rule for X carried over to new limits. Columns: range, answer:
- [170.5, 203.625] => 121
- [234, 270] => 95.7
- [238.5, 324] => 109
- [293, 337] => 119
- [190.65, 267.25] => 110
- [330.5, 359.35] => 117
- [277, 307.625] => 120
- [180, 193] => 122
